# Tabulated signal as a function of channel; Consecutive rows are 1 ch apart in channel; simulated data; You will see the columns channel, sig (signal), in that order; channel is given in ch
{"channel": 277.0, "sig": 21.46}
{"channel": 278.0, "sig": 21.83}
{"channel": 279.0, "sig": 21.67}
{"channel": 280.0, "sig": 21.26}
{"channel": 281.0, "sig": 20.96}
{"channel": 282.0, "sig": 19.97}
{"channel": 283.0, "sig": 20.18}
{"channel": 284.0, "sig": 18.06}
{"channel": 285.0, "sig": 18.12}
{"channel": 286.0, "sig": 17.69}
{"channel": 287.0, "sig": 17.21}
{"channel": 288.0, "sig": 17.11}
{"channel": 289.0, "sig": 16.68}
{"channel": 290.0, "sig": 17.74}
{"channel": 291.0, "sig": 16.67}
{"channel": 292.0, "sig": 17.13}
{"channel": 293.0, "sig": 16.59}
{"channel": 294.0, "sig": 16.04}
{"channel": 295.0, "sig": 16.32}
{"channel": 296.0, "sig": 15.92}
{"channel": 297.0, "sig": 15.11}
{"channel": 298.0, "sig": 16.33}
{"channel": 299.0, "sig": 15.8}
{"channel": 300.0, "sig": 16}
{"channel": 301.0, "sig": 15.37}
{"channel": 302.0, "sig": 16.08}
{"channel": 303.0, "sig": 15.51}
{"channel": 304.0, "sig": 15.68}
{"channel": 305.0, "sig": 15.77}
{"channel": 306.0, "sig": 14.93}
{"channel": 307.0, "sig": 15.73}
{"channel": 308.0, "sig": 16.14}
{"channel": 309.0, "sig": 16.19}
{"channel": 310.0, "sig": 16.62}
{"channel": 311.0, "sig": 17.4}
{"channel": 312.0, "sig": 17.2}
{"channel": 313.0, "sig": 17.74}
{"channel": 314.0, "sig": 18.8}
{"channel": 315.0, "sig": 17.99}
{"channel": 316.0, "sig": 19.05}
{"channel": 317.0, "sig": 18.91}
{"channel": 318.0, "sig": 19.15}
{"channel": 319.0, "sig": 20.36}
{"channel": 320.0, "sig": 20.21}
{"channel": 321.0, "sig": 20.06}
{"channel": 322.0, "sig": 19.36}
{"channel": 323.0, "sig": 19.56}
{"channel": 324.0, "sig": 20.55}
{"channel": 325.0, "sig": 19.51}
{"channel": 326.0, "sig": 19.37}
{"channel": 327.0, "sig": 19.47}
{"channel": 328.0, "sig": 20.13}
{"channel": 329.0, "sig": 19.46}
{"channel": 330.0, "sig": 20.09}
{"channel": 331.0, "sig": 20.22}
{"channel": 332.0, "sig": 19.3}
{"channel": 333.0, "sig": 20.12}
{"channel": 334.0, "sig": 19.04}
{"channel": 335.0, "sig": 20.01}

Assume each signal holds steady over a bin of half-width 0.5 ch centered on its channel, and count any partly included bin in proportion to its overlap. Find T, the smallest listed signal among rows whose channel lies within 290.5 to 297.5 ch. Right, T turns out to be 15.11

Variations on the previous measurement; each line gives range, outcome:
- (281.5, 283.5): 19.97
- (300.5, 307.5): 14.93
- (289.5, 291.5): 16.67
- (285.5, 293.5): 16.59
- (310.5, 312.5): 17.2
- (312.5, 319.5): 17.74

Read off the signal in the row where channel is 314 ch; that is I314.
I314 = 18.8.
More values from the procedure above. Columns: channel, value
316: 19.05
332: 19.3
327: 19.47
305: 15.77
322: 19.36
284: 18.06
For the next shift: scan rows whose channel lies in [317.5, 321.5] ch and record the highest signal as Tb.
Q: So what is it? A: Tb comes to 20.36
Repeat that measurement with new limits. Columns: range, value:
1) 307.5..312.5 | 17.4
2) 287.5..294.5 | 17.74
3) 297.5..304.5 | 16.33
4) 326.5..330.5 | 20.13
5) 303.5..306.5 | 15.77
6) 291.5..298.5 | 17.13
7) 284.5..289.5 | 18.12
